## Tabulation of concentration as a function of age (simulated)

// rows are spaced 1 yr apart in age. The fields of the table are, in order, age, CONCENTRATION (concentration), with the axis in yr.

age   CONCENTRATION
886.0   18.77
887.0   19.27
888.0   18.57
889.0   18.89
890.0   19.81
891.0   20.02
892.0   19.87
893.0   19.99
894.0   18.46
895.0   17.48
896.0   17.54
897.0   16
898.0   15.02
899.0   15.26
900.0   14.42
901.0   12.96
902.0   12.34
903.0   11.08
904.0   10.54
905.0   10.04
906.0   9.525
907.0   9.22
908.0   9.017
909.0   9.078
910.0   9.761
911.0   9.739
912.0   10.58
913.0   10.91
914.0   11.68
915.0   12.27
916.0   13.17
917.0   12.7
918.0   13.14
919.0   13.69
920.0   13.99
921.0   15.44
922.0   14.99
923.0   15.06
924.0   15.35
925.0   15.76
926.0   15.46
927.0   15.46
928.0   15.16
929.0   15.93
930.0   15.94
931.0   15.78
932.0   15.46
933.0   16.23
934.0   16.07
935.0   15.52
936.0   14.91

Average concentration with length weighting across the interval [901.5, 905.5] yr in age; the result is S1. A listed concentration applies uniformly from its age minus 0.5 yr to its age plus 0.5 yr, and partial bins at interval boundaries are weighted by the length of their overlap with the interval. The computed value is 11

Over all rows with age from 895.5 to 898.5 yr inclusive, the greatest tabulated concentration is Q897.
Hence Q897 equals 17.54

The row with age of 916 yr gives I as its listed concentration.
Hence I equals 13.17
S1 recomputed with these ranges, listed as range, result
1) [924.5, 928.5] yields 15.5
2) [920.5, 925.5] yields 15.3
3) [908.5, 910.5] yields 9.42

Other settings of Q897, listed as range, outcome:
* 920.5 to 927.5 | 15.76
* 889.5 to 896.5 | 20.02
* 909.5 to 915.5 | 12.27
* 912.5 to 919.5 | 13.69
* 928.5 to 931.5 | 15.94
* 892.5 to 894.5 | 19.99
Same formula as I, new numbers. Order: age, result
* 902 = 12.34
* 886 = 18.77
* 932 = 15.46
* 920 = 13.99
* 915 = 12.27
